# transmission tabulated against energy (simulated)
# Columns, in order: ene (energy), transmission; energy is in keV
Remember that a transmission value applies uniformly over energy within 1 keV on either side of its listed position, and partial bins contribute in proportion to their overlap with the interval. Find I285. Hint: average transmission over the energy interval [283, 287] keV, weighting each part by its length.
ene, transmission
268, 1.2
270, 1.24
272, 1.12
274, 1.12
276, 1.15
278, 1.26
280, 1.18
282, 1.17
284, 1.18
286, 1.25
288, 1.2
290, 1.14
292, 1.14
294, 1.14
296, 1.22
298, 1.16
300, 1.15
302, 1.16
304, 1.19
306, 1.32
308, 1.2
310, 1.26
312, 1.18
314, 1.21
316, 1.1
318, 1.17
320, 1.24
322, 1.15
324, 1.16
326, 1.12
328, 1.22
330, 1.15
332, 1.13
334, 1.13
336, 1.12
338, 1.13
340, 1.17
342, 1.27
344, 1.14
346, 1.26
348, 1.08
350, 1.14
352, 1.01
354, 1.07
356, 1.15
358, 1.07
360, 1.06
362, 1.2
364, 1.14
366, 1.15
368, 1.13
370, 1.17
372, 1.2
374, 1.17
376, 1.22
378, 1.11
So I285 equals 1.21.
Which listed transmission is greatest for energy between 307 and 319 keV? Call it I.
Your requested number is 1.26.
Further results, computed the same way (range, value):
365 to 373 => 1.2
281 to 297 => 1.25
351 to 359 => 1.15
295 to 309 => 1.32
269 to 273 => 1.24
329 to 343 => 1.27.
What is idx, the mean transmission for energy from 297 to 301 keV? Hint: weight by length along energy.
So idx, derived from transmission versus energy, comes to 1.15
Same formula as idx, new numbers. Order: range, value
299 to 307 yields 1.2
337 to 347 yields 1.19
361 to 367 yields 1.16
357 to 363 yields 1.11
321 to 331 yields 1.16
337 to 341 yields 1.15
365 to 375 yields 1.16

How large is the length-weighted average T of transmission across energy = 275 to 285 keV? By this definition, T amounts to 1.19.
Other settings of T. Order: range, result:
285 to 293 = 1.18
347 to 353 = 1.08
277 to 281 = 1.22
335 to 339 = 1.12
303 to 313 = 1.23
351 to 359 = 1.07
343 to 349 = 1.16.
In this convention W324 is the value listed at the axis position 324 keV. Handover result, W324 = 1.16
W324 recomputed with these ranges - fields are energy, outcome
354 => 1.07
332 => 1.13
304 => 1.19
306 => 1.32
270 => 1.24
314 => 1.21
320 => 1.24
